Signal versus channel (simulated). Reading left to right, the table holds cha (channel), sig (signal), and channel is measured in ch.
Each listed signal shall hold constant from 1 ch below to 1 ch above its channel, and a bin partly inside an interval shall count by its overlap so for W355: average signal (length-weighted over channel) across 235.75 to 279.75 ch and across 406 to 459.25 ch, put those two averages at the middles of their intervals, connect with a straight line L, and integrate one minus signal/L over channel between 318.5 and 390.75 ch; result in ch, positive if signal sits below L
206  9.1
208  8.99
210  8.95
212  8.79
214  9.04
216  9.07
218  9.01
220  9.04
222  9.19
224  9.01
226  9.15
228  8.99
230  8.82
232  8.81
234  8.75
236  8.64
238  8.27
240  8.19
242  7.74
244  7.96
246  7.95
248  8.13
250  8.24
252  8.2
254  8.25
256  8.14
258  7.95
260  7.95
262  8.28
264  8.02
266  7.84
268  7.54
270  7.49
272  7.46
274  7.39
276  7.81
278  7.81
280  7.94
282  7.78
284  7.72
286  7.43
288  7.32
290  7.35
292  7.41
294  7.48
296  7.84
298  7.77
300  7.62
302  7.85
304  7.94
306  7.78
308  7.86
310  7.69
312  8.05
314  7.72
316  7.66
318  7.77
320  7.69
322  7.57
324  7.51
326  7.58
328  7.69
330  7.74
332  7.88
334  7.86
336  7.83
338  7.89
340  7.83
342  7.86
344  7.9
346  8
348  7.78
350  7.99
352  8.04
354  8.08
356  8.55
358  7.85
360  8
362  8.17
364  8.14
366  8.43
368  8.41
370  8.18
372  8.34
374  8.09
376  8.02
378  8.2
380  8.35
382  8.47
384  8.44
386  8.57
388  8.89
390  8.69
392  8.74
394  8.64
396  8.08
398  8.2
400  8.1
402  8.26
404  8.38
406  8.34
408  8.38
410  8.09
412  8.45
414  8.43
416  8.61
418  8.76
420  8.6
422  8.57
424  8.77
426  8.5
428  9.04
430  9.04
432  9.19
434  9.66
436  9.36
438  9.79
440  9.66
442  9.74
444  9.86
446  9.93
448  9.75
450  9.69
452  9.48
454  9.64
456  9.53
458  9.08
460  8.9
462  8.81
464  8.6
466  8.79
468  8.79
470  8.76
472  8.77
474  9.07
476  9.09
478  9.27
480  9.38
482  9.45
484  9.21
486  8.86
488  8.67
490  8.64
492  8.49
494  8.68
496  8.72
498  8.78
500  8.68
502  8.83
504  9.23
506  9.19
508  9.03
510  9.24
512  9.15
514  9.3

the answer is 4.5 ch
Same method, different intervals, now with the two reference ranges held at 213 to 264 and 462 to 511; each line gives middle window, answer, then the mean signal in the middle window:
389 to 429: 1.4 ch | 8.48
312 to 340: 3.0 ch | 7.74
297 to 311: 1.3 ch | 7.79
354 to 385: 1.7 ch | 8.24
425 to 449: -1.7 ch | 9.46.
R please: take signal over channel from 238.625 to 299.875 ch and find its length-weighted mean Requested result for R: 7.81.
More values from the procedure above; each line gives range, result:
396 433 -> 8.53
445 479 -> 9.17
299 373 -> 7.91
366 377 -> 8.23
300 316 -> 7.82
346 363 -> 8.05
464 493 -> 8.93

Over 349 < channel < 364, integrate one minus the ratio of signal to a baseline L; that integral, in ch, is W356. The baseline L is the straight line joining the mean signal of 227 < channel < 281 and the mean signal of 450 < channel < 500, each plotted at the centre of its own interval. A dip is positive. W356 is 0.72 ch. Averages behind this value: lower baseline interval 8.09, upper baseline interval 8.99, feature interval 8.1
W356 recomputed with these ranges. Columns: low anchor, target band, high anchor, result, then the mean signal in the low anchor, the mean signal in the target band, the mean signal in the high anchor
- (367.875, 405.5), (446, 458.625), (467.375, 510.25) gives -1.21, 8.37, 9.57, 8.94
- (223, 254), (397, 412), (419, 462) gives 1.46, 8.45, 8.26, 9.31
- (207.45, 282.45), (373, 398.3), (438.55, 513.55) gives 1.13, 8.33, 8.42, 9.13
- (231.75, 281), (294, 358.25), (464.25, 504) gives 3.56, 8.02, 7.83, 8.89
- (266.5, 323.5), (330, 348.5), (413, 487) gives 0.52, 7.67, 7.87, 9.15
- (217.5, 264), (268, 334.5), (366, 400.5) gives 5.87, 8.45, 7.68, 8.38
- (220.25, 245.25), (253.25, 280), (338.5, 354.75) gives 1.85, 8.63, 7.84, 7.93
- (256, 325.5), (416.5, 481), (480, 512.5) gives -3.90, 7.72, 9.18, 8.94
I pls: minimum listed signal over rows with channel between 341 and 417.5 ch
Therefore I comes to 7.78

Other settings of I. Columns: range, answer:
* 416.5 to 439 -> 8.5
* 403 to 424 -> 8.09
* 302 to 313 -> 7.69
